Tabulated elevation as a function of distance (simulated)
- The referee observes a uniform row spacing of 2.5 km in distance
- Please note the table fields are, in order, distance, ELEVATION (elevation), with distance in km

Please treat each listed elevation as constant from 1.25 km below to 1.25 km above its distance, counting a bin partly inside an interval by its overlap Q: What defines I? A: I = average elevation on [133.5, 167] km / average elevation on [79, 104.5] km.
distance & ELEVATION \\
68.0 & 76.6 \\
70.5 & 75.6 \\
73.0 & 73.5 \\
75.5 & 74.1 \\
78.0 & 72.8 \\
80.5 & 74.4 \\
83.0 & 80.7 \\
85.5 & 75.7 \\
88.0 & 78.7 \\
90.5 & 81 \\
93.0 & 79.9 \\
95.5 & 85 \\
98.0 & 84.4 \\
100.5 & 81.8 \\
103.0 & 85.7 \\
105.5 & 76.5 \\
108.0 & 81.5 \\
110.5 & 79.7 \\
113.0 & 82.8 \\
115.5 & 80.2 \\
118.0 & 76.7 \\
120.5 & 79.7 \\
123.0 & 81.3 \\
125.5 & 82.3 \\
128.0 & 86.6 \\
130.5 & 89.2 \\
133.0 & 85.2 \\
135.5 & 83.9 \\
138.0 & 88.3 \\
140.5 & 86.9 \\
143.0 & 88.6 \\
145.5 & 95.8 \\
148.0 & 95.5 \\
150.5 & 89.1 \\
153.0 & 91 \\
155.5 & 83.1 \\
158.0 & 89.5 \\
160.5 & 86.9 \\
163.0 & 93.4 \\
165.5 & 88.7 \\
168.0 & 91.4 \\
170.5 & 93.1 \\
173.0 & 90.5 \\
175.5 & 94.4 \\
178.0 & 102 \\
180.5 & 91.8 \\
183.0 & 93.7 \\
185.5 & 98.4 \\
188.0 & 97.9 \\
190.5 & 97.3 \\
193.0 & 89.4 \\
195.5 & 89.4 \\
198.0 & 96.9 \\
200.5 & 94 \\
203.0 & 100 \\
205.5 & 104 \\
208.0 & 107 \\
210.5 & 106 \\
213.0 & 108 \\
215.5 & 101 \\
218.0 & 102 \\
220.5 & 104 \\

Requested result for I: 1.11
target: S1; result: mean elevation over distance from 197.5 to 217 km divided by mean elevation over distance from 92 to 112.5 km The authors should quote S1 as 1.25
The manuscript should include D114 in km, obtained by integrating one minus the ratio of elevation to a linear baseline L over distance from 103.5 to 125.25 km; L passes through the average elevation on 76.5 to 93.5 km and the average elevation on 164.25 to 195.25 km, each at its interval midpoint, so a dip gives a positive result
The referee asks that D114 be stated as 0.6 km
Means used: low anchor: 77.4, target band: 80.1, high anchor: 93.9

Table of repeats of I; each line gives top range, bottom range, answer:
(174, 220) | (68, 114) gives 1.25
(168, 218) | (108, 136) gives 1.18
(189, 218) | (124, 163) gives 1.13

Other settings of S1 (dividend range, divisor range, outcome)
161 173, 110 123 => 1.14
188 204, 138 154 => 1.04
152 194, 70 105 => 1.17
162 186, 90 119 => 1.15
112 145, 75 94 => 1.09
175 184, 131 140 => 1.11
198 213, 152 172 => 1.14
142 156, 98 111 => 1.12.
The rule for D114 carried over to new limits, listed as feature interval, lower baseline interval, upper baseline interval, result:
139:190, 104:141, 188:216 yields -0.4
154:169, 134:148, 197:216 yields 0.7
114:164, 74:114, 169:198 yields 0.3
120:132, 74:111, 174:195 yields 0.2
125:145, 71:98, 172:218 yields 0.0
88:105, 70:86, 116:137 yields -0.9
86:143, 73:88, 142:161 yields -0.1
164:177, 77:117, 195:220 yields 0.3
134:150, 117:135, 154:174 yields -0.7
